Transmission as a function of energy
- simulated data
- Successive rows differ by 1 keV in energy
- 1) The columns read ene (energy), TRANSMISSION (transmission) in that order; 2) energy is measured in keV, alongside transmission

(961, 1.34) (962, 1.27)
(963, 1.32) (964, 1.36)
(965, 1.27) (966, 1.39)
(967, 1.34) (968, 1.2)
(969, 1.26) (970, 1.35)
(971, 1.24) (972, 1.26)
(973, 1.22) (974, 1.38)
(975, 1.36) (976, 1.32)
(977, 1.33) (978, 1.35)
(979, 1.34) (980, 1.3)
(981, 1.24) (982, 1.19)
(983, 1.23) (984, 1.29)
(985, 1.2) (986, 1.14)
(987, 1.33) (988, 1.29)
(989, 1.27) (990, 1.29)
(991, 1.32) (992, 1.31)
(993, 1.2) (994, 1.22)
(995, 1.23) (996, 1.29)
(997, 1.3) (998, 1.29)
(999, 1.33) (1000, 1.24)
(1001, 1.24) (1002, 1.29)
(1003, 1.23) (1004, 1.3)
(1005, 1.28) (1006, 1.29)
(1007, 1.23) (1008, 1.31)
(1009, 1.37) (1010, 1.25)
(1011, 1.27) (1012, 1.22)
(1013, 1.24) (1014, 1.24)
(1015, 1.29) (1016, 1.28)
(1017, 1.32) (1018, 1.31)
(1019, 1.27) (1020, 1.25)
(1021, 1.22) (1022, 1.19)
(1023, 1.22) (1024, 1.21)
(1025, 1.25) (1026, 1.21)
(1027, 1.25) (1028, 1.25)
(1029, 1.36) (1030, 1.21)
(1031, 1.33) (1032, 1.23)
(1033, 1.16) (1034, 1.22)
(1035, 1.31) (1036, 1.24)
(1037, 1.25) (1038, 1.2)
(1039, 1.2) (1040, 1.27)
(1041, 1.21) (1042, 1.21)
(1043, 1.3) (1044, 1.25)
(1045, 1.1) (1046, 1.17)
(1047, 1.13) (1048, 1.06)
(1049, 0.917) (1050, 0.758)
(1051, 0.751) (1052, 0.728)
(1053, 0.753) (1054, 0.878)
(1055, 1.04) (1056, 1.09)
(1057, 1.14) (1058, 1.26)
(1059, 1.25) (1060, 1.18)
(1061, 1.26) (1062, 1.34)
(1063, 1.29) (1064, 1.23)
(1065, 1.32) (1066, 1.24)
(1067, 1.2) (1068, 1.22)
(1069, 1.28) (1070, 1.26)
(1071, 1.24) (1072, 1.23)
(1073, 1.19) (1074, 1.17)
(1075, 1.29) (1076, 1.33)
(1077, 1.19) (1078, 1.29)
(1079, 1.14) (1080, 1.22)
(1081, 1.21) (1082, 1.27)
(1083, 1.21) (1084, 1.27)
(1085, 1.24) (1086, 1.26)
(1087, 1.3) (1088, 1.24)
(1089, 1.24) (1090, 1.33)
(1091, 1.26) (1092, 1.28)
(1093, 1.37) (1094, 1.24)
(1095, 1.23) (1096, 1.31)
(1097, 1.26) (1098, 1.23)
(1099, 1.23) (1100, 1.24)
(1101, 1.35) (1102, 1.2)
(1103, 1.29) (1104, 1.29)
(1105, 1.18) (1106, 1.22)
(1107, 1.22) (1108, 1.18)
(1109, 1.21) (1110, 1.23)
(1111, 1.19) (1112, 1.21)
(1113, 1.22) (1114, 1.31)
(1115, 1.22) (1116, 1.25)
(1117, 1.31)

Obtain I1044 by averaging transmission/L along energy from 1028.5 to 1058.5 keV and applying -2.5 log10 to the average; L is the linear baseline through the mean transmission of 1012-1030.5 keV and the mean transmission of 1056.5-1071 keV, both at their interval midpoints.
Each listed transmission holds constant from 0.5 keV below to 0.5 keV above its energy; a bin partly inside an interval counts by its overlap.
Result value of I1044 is 0.12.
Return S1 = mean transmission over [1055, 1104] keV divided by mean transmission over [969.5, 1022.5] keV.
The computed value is 1.0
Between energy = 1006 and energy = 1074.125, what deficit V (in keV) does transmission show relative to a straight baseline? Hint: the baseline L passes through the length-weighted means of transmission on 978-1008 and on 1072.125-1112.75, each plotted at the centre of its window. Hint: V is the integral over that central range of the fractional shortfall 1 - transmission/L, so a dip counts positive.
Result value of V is 3.3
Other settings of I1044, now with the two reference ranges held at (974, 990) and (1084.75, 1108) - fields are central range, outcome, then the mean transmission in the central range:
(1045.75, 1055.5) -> 0.36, 0.912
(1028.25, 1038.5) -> 0.02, 1.25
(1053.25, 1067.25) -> 0.07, 1.19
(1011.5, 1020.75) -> 0.01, 1.27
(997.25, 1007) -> 0.00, 1.27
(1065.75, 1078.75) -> 0.02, 1.24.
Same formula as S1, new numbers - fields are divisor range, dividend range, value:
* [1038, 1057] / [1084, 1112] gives 1.19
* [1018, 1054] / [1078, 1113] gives 1.07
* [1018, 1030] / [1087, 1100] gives 1.02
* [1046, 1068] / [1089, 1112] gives 1.15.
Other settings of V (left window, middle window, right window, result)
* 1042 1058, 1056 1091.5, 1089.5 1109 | -3.5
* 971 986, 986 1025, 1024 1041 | -0.2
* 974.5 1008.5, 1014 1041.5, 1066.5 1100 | 0.4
